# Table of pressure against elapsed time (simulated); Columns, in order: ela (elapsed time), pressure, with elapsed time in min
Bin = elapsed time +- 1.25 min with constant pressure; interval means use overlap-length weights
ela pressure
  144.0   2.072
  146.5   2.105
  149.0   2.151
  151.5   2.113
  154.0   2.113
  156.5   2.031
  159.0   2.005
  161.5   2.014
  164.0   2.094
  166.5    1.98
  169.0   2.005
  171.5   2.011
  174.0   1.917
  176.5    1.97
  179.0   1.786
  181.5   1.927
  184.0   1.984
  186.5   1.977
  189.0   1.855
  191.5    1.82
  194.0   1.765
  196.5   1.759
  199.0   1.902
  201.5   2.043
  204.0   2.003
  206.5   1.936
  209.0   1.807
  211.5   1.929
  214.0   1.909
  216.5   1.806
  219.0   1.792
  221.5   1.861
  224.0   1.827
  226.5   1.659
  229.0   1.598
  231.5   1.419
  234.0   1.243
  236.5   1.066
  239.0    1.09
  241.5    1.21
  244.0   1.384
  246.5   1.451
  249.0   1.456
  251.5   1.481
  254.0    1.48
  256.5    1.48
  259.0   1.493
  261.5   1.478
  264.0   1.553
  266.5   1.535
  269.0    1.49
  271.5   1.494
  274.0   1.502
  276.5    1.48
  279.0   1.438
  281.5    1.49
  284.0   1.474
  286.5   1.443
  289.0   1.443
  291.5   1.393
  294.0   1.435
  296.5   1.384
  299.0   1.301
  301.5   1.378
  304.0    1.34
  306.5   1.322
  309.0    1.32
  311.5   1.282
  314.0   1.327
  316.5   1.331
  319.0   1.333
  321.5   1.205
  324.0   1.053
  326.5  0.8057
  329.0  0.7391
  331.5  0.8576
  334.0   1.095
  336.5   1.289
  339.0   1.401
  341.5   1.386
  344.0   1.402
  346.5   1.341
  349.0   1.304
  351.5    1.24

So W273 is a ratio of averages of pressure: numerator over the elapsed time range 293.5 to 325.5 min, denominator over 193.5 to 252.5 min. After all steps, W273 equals 0.79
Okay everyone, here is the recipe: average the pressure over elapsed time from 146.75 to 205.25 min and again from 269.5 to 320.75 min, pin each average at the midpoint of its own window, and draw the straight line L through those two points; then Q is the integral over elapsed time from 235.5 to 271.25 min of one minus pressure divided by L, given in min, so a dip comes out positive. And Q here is 4.1 min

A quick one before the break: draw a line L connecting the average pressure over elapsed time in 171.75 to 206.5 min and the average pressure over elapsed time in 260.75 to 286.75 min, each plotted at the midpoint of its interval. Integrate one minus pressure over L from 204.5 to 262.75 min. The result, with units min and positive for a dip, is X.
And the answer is 4.40 min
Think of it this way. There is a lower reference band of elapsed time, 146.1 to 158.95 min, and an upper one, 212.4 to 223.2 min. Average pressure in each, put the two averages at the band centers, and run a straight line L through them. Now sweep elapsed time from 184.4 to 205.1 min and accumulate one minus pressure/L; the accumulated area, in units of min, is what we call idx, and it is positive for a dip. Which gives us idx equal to 0.4 min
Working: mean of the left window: 2.09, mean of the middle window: 1.89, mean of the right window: 1.84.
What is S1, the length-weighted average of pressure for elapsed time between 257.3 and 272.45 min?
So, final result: 1.51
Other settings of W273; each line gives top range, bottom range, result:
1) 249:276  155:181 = 0.76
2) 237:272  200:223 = 0.75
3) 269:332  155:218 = 0.68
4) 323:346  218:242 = 0.76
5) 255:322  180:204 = 0.75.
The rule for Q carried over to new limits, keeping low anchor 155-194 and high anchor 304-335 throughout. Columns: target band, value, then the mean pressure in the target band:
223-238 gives 1.7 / 1.46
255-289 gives -1.9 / 1.49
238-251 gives 1.9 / 1.33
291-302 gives -0.9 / 1.38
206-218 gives -0.9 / 1.87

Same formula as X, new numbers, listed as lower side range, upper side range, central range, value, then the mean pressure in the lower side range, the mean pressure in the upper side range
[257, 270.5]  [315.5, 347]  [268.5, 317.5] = -1.5 min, 1.51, 1.17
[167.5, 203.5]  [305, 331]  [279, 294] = -1.2 min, 1.91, 1.16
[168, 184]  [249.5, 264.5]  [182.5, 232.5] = -2.0 min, 1.94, 1.49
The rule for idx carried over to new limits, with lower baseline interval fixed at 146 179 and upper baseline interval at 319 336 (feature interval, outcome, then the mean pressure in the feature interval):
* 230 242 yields 2.74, 1.21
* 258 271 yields -1.09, 1.51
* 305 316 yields -2.07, 1.31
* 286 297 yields -1.75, 1.42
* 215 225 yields -0.92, 1.82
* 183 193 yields -0.18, 1.9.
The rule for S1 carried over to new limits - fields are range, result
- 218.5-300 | 1.46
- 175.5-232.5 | 1.84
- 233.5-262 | 1.36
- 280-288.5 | 1.47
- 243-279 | 1.48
